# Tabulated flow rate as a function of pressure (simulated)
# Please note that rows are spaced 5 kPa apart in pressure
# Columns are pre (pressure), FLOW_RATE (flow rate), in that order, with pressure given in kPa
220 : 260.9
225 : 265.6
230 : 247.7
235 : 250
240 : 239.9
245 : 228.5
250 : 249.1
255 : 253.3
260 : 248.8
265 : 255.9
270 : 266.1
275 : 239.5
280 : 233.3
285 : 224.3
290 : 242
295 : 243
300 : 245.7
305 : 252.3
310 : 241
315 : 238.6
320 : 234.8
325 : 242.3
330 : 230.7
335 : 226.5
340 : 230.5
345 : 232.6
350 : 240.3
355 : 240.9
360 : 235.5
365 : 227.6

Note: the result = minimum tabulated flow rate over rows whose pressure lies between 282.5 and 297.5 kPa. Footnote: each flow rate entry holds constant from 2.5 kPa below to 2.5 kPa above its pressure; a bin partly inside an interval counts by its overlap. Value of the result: 224.3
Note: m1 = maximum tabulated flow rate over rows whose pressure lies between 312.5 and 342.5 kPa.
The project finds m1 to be 242.3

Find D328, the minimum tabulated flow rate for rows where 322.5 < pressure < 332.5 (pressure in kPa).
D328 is 230.7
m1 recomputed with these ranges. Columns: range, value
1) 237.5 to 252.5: 249.1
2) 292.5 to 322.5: 252.3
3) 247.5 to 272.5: 266.1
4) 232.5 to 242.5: 250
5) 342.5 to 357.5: 240.9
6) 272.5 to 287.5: 239.5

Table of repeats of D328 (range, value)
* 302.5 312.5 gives 241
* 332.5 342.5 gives 226.5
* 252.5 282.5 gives 233.3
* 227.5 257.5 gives 228.5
